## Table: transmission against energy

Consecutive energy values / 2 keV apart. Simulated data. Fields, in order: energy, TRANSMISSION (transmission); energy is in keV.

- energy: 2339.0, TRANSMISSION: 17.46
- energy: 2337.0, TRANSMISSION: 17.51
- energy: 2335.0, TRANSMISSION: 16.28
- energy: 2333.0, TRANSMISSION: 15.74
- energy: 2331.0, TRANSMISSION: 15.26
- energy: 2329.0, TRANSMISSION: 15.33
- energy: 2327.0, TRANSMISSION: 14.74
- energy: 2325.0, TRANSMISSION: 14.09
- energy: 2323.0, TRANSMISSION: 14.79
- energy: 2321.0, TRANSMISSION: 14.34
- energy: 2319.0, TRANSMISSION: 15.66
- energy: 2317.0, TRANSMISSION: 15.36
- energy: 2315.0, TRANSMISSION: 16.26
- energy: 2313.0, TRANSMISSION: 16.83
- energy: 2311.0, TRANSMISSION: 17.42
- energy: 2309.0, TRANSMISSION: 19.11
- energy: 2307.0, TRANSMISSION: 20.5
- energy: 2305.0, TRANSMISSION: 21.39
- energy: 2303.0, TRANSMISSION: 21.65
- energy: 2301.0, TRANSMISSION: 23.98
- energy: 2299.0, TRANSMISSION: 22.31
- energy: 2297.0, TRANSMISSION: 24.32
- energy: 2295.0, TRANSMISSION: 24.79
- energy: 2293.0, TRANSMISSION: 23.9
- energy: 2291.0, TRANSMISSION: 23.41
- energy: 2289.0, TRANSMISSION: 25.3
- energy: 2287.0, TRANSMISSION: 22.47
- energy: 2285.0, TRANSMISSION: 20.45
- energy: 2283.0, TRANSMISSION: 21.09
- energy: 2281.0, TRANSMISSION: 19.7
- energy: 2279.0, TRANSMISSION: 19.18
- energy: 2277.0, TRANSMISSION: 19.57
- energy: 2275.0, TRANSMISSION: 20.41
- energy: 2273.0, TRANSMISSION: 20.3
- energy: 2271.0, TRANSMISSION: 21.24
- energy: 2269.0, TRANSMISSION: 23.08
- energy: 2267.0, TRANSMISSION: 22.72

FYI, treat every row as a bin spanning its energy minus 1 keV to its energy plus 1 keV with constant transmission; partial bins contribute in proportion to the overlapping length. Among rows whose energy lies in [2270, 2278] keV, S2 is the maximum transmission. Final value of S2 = 21.24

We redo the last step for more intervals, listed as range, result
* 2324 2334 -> 15.74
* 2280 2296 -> 25.3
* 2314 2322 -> 16.26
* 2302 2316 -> 21.65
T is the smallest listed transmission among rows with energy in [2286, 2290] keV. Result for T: 22.47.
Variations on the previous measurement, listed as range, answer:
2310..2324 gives 14.34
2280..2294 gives 19.7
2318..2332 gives 14.09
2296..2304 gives 21.65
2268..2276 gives 20.3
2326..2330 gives 14.74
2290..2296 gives 23.41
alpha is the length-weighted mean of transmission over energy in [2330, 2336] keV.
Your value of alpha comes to 15.8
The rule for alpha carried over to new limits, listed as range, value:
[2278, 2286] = 20.1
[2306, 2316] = 18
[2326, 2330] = 15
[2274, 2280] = 19.7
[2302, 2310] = 20.7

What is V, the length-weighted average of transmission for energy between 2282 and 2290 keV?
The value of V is 22.3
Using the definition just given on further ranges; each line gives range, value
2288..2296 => 24.3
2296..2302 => 23.5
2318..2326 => 14.7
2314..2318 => 15.8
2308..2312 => 18.3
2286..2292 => 23.7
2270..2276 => 20.7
